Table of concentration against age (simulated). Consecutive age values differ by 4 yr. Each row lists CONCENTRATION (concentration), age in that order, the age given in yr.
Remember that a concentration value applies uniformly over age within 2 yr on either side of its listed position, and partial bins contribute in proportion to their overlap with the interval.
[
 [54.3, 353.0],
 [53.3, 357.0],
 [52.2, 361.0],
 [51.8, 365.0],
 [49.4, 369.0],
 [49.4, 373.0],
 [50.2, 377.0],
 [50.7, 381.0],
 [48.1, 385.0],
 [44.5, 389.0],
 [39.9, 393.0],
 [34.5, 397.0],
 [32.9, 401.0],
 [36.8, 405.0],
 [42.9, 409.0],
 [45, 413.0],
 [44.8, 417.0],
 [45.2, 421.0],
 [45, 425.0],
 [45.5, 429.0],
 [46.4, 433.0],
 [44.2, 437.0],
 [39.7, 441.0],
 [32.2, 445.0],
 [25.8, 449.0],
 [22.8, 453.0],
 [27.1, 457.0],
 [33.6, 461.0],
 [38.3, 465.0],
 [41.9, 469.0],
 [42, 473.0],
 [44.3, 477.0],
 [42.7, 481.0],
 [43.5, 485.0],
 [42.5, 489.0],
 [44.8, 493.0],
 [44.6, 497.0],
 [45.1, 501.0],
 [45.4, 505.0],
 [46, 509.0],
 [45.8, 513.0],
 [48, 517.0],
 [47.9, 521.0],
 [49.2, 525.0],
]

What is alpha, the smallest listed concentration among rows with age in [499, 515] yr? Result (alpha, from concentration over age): 45.1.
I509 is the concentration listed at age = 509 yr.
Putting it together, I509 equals 46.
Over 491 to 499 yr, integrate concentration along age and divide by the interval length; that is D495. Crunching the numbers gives 44.7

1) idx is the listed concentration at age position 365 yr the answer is 51.8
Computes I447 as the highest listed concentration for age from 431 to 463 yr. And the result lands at 46.4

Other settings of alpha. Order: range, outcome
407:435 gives 42.9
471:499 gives 42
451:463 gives 22.8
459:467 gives 33.6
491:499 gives 44.6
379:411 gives 32.9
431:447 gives 32.2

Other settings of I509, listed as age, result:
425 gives 45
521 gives 47.9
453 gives 22.8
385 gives 48.1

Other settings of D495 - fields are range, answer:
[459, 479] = 40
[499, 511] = 45.5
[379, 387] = 49.4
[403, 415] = 41.6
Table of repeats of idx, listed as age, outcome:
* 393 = 39.9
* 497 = 44.6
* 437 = 44.2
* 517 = 48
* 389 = 44.5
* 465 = 38.3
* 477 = 44.3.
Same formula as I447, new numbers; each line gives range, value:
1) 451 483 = 44.3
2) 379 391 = 50.7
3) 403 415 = 45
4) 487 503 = 45.1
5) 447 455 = 25.8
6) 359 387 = 52.2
